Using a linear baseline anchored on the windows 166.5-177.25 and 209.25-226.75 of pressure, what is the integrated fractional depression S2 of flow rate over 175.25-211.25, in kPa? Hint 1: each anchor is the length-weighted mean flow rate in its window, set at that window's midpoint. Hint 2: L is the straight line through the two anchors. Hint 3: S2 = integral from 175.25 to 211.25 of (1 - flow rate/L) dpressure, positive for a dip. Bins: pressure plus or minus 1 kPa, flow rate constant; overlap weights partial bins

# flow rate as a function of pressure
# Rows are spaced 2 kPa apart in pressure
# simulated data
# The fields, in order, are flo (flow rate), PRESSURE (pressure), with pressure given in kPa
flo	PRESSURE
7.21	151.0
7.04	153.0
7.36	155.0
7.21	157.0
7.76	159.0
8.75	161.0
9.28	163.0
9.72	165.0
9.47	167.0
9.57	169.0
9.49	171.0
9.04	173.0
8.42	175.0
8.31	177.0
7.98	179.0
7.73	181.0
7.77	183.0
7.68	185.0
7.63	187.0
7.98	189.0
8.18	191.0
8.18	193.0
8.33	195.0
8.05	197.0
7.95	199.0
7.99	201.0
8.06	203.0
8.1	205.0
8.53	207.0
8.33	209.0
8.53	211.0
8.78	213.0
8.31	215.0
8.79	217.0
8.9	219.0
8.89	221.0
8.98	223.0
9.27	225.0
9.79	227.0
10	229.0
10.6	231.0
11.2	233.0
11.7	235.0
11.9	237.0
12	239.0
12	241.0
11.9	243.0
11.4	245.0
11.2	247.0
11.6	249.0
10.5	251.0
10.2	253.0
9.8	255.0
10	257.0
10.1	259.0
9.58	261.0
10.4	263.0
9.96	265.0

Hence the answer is 3.6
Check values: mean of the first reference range 9.08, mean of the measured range 8.07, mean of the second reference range 8.83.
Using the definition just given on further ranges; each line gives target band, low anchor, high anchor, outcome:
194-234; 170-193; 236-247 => 5.1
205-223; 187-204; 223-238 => 1.4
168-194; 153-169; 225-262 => 2.1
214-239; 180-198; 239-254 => 0.6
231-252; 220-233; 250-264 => -3.4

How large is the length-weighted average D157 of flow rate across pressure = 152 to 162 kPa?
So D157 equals 7.62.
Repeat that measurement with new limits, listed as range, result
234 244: 11.9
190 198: 8.19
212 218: 8.63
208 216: 8.49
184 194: 7.93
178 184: 7.83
